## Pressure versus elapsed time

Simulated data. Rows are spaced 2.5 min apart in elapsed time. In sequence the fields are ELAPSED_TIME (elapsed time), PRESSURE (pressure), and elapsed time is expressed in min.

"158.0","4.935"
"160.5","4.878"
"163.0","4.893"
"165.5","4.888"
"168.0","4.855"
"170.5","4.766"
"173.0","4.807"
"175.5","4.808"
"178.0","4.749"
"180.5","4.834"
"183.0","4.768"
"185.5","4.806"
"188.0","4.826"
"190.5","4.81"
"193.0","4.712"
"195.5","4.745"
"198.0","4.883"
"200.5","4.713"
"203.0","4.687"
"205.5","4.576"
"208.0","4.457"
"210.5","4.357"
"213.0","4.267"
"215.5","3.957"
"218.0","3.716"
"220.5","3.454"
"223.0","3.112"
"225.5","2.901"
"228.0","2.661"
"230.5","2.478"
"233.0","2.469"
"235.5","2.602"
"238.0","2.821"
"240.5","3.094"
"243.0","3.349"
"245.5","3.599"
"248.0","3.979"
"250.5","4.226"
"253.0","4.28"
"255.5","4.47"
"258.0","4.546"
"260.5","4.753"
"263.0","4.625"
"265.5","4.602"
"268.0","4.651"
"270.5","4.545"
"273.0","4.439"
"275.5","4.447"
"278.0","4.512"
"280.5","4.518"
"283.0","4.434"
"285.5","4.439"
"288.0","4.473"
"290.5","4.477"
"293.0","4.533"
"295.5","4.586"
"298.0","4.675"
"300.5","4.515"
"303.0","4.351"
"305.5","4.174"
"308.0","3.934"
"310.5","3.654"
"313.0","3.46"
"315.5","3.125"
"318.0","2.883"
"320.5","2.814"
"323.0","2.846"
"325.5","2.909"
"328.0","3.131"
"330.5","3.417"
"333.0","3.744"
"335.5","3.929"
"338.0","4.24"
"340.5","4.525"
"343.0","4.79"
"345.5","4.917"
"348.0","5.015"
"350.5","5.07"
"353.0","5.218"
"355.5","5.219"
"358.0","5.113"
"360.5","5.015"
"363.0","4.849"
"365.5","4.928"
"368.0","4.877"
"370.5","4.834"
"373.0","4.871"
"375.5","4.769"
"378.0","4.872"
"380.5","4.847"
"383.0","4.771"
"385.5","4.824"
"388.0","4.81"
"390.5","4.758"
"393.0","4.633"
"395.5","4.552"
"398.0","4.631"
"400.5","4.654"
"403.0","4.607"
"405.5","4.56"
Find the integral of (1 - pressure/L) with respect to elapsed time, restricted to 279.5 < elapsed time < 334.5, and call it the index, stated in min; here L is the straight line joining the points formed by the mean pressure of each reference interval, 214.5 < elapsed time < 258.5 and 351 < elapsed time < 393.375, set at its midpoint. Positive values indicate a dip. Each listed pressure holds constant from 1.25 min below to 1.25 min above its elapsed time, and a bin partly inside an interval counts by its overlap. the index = 3.8 min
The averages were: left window 3.41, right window 4.9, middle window 3.87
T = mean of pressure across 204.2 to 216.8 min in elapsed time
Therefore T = 4.32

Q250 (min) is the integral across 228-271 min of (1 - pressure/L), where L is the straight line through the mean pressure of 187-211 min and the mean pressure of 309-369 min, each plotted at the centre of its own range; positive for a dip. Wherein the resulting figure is 6.7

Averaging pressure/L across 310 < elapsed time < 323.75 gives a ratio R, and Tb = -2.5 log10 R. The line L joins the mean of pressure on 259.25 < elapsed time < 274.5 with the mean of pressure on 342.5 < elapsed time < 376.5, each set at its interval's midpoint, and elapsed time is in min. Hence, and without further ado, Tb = 0.47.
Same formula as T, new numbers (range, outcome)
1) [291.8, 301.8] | 4.58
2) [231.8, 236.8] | 2.54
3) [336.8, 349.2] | 4.7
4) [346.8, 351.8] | 5.04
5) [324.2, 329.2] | 3.02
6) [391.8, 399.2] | 4.6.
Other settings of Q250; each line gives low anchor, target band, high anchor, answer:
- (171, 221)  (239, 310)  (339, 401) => 5.7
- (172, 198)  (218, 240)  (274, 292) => 8.4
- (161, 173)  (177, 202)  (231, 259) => -1.8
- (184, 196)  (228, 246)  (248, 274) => 6.7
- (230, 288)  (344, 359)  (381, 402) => -1.9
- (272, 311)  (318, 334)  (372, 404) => 5.0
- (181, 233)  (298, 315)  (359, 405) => 1.8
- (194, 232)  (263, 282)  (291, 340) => -3.5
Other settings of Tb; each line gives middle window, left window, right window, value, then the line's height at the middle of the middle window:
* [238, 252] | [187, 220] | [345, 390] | 0.271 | 4.6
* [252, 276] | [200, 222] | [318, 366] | -0.077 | 4.23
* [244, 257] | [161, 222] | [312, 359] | 0.065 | 4.36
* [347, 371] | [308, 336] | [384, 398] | -0.236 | 4.04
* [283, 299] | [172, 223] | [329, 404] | 0.023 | 4.62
